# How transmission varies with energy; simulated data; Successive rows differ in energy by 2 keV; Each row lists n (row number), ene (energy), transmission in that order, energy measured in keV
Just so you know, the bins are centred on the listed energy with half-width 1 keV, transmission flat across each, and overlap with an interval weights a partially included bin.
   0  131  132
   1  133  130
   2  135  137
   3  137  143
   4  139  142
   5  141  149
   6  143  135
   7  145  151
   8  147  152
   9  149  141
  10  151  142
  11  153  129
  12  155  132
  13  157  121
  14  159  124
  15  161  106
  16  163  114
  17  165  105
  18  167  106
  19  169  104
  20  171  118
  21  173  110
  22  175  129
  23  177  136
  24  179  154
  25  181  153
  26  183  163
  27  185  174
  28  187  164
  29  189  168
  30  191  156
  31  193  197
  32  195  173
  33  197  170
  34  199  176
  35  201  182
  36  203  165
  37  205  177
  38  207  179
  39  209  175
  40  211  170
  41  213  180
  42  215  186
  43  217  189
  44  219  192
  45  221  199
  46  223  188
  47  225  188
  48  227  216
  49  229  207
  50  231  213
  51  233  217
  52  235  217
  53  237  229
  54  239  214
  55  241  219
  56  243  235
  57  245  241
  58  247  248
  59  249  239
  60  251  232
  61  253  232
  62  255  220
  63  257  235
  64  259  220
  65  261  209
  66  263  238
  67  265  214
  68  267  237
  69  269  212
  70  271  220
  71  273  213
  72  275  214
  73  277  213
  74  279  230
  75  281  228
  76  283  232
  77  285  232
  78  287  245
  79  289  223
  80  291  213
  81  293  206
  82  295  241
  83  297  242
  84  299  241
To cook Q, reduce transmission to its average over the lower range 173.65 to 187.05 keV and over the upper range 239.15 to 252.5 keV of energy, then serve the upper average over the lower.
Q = 1.5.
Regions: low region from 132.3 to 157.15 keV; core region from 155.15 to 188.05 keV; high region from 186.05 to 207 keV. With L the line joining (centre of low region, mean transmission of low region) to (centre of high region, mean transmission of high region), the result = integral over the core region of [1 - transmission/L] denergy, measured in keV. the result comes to 5.7 keV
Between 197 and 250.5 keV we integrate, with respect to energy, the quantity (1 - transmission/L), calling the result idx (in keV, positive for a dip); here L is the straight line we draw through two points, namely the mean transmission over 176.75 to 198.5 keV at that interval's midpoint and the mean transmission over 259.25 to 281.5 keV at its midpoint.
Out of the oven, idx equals -3.1 keV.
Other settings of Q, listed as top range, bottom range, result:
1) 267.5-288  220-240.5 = 1.07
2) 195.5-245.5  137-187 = 1.47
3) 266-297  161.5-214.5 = 1.46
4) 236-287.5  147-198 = 1.62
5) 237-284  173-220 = 1.34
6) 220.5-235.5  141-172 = 1.63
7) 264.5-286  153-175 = 1.93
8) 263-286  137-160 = 1.61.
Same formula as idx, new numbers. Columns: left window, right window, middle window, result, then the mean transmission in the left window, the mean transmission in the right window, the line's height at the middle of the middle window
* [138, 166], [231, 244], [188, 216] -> 1.29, 132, 221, 184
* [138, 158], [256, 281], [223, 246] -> -2.09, 139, 222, 198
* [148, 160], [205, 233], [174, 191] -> 0.30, 132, 191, 158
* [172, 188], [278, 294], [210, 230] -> -1.57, 148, 226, 177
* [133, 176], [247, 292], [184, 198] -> -1.12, 128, 226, 159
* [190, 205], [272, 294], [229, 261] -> -3.99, 174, 223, 201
